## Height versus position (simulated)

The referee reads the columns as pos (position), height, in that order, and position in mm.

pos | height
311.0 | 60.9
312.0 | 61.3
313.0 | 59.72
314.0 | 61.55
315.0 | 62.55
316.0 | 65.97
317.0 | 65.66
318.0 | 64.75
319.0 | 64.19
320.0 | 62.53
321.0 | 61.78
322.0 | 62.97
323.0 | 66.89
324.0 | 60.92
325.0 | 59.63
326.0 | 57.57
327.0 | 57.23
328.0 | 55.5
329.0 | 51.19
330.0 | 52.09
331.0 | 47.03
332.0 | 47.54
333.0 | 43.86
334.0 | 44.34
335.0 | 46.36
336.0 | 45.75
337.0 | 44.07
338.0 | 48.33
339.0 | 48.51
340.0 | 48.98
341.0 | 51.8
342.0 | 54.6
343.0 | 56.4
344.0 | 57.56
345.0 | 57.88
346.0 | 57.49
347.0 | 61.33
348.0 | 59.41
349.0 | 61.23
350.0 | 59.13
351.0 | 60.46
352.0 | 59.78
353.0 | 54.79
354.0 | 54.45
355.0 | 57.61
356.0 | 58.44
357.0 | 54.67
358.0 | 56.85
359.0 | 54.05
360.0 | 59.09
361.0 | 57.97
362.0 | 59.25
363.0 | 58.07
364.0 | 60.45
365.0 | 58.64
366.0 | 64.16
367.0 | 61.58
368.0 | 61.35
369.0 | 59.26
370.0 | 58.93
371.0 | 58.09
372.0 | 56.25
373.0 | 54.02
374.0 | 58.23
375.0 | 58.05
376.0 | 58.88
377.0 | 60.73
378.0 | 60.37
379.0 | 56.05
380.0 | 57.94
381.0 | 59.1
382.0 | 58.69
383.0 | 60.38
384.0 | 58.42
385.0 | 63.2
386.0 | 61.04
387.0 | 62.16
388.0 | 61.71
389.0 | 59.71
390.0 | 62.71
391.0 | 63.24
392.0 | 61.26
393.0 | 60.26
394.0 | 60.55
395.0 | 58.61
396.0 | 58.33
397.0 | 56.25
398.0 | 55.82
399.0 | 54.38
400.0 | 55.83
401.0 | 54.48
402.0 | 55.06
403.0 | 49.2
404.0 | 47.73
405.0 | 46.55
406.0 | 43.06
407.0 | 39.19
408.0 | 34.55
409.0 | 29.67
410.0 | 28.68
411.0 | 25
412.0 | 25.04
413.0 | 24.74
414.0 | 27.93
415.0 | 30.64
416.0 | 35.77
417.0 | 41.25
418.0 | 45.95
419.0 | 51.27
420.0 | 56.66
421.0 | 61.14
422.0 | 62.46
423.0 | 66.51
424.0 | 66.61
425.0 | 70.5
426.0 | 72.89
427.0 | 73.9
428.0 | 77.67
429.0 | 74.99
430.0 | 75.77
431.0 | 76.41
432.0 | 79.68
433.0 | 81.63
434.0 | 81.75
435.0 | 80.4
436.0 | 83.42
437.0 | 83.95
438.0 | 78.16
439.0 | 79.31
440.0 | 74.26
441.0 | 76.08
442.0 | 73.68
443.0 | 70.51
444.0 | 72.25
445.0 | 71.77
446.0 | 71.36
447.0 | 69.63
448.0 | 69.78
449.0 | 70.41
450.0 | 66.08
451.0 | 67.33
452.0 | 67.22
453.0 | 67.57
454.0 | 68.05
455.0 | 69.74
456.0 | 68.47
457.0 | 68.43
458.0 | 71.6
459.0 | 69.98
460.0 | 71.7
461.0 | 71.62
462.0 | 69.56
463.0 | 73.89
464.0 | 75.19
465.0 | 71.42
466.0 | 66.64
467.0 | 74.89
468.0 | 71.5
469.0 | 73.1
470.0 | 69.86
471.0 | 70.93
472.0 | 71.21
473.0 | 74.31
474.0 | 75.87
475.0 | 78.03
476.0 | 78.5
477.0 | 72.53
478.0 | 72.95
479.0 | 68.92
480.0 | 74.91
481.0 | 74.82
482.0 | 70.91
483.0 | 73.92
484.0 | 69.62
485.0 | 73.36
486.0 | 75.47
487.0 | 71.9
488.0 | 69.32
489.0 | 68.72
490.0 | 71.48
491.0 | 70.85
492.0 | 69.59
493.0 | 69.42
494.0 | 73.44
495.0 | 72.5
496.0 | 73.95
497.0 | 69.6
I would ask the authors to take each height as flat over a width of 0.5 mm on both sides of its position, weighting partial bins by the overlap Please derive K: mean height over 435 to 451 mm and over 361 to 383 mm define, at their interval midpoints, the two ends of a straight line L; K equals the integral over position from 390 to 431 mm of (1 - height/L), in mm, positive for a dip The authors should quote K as 9.0 mm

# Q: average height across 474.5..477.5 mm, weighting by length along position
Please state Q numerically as 76.4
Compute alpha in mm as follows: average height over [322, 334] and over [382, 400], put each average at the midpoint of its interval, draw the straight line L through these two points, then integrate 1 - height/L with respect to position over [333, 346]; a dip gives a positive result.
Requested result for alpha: 1.2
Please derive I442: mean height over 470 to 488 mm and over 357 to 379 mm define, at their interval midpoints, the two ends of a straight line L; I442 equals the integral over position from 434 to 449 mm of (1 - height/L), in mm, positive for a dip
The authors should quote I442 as -1.57 mm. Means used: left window 58.6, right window 73.2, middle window 75.4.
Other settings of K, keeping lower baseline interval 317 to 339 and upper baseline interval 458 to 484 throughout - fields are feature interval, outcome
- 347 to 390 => 0.5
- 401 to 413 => 4.8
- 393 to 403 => 1.1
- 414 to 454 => 0.0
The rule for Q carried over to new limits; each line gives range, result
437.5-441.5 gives 77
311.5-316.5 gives 62.2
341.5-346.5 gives 56.8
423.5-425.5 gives 68.6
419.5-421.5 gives 58.9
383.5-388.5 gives 61.3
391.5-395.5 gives 60.2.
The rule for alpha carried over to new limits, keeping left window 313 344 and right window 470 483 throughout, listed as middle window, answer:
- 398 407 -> 2.0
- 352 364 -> 0.4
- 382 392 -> 0.2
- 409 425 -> 5.5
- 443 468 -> 0.3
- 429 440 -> -1.8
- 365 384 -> 0.6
